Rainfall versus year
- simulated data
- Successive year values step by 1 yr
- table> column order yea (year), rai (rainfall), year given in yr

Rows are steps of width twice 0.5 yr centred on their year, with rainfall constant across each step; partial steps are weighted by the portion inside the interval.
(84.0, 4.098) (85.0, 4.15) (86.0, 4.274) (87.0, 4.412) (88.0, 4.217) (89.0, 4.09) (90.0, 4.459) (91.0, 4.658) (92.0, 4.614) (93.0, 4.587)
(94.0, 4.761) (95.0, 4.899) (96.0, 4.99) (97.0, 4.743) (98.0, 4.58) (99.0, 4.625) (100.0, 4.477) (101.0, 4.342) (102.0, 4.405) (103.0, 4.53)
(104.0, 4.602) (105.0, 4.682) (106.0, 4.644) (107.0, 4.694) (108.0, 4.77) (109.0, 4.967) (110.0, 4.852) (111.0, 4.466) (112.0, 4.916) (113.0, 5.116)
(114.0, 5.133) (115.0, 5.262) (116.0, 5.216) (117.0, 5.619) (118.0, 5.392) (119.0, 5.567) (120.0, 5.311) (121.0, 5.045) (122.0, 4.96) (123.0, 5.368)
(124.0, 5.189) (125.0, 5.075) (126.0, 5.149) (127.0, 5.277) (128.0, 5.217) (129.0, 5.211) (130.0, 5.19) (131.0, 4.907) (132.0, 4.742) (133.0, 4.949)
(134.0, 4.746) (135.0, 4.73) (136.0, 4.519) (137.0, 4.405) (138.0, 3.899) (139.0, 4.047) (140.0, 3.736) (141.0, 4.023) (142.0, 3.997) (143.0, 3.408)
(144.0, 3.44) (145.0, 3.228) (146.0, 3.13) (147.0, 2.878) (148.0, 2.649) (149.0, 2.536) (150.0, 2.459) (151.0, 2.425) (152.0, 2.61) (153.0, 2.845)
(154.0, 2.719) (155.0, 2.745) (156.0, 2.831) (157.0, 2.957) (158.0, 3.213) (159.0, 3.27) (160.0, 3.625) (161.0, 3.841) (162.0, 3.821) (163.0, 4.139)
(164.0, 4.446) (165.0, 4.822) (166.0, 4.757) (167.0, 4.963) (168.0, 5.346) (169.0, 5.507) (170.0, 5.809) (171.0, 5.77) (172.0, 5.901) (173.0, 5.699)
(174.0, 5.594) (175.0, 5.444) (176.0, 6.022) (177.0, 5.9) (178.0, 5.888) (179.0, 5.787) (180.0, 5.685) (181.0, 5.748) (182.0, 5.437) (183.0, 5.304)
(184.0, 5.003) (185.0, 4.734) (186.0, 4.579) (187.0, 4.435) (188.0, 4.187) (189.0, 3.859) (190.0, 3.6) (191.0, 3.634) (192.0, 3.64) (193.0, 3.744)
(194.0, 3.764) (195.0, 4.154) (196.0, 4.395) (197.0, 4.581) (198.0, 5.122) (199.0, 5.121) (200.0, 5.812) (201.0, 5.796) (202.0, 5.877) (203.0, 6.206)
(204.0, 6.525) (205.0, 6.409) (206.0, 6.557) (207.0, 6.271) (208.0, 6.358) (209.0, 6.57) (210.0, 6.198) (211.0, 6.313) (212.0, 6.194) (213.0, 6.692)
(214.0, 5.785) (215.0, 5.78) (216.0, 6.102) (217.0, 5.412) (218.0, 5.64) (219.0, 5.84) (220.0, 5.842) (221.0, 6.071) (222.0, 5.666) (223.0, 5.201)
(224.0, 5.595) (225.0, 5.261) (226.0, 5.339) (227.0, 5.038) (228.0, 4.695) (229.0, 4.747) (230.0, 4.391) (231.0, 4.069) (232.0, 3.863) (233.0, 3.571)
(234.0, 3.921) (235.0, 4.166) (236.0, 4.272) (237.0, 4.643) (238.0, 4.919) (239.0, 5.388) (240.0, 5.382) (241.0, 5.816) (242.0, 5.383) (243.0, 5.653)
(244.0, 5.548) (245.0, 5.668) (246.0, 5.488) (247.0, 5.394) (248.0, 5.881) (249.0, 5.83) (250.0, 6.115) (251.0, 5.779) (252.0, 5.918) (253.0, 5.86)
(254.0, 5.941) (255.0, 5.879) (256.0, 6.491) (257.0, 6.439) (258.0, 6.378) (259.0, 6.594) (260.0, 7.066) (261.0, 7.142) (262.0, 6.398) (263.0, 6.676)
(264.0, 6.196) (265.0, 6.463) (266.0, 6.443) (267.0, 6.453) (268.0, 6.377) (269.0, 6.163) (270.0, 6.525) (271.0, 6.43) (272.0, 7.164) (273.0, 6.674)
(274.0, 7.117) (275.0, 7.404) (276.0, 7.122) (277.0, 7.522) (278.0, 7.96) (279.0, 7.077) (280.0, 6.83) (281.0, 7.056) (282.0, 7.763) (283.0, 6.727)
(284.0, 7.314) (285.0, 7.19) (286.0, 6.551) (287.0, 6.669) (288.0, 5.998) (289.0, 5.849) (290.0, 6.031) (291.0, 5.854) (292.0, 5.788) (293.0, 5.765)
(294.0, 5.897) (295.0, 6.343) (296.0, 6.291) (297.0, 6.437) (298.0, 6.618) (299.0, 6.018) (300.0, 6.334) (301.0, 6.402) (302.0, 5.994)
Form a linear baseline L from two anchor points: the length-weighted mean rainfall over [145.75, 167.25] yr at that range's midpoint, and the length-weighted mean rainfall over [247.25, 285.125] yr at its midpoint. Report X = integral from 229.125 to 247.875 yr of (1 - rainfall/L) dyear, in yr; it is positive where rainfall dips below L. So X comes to 3.0 yr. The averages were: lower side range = 3.33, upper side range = 6.63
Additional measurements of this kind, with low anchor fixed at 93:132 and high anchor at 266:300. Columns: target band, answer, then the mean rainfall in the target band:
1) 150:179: 5.82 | 4.38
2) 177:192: 2.14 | 4.84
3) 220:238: 3.89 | 4.77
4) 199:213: -0.82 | 6.21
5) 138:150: 4.33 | 3.35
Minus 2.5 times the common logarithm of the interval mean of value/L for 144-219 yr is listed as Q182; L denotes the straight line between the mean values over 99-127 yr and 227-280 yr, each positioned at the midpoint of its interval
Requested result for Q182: 0.14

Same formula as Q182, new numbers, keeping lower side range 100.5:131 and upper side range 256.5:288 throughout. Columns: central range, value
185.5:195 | 0.430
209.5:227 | 0.071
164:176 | 0.046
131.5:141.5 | 0.195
